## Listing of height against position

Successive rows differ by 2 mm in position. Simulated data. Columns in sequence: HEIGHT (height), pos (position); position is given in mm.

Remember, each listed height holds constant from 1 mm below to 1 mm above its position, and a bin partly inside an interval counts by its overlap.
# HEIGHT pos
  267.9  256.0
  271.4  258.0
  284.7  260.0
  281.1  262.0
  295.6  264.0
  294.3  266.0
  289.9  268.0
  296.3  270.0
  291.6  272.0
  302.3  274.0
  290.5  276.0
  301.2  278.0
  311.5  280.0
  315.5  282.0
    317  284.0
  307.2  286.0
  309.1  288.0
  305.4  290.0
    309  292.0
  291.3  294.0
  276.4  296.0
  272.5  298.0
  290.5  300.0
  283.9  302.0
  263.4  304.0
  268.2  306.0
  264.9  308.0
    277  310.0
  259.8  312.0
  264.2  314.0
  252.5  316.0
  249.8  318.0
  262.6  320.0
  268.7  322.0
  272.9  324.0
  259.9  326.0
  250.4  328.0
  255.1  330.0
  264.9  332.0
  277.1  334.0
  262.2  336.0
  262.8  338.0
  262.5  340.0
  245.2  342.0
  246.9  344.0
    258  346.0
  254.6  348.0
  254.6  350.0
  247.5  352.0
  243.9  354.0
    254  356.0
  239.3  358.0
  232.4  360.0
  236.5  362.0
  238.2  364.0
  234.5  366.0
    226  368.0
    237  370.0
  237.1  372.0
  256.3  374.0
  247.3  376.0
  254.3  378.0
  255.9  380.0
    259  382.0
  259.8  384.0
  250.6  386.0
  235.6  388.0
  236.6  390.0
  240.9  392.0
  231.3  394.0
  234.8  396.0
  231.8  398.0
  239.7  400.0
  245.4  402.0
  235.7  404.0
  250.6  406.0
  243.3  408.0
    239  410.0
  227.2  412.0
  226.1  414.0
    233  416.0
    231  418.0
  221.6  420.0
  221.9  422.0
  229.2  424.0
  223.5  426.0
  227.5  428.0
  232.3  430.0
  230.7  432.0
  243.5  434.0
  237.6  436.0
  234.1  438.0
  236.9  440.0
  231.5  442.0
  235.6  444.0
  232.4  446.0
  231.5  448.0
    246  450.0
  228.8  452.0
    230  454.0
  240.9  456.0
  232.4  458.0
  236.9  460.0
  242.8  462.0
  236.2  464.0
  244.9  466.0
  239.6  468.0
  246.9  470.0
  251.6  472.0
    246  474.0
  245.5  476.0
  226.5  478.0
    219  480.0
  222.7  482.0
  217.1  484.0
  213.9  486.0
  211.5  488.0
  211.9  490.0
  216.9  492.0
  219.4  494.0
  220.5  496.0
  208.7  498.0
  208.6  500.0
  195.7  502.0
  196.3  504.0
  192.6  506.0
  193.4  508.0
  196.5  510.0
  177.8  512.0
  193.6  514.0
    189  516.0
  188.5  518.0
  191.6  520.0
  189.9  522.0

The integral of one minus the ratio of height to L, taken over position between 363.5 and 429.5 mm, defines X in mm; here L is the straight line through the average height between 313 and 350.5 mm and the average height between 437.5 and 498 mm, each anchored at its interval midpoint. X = 2.1 mm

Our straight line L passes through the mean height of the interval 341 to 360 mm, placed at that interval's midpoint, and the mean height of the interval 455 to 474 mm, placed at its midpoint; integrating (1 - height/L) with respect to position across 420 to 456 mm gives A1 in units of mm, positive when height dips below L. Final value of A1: 1.6 mm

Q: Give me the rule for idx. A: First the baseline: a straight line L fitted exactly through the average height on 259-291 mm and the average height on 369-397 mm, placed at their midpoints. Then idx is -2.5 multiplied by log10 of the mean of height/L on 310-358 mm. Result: 0.050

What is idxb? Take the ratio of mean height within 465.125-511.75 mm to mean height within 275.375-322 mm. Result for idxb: 0.8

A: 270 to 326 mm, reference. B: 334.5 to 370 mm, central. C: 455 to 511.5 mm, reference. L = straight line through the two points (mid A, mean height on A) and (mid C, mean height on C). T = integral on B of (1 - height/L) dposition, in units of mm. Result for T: 2.5 mm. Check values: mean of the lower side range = 284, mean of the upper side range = 222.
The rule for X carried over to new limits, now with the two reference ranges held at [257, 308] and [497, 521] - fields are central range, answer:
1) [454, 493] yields -4.1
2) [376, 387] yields -0.2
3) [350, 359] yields 0.5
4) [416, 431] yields 0.3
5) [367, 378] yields 0.5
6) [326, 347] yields 0.8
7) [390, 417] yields 0.3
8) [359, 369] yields 0.9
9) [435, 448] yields -0.6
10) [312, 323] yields 0.7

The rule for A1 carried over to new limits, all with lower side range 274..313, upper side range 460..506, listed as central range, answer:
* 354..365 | 1.1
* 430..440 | 0.2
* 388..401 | 1.0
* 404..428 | 1.6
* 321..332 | 0.7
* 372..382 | 0.3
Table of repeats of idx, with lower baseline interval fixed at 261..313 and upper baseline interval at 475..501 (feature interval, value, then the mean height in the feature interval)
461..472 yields -0.08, 243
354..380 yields 0.09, 242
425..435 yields 0.04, 232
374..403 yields 0.04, 245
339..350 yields 0.07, 254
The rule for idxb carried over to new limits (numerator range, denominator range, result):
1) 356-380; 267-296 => 0.80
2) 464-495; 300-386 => 0.90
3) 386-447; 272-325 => 0.82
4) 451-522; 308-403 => 0.87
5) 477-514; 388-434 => 0.89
